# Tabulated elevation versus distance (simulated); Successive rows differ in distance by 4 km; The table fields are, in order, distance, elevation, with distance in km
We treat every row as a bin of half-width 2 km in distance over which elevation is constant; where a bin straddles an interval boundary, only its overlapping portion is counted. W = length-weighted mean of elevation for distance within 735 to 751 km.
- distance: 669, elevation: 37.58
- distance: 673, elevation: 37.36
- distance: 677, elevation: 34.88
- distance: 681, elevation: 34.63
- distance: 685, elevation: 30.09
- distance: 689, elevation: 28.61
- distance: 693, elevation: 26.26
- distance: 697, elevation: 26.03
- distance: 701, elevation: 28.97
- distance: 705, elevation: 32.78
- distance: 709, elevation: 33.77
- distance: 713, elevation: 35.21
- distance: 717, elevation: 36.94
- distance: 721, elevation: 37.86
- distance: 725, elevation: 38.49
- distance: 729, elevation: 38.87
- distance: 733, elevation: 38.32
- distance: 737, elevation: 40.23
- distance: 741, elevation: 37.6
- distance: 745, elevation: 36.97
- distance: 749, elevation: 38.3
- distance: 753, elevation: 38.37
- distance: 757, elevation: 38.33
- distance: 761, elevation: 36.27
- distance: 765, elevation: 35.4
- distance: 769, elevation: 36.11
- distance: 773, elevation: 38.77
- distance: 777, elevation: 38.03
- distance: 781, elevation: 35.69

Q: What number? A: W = 38.3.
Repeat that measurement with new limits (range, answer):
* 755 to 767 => 36.7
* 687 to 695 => 27.4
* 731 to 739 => 39.3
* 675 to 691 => 32.1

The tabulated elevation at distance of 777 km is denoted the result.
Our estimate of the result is 38.03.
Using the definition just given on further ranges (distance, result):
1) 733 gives 38.32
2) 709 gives 33.77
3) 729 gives 38.87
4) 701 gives 28.97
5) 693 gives 26.26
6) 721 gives 37.86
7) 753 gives 38.37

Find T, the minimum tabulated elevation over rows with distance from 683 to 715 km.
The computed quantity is 26.03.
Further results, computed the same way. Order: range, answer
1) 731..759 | 36.97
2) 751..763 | 36.27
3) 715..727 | 36.94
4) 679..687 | 30.09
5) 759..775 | 35.4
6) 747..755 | 38.3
